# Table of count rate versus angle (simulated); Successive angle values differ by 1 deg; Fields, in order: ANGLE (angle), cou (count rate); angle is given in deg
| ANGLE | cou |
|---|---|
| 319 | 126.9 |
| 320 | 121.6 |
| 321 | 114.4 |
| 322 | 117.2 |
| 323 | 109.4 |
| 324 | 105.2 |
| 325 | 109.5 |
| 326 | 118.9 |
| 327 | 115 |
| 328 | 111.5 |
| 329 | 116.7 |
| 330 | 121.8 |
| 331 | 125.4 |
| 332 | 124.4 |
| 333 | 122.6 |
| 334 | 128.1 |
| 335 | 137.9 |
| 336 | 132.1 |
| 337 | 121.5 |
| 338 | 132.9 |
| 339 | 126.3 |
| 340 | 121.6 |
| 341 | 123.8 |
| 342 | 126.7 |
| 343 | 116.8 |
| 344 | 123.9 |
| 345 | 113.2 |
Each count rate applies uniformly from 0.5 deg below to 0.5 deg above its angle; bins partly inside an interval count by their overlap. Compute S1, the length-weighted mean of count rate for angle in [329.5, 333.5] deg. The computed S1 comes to 124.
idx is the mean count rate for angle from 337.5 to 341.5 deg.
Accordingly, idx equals 126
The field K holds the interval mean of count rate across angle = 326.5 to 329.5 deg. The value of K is 114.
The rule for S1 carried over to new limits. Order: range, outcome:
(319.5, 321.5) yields 118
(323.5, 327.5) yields 112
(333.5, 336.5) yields 133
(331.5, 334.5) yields 125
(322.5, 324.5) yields 107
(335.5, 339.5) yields 128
